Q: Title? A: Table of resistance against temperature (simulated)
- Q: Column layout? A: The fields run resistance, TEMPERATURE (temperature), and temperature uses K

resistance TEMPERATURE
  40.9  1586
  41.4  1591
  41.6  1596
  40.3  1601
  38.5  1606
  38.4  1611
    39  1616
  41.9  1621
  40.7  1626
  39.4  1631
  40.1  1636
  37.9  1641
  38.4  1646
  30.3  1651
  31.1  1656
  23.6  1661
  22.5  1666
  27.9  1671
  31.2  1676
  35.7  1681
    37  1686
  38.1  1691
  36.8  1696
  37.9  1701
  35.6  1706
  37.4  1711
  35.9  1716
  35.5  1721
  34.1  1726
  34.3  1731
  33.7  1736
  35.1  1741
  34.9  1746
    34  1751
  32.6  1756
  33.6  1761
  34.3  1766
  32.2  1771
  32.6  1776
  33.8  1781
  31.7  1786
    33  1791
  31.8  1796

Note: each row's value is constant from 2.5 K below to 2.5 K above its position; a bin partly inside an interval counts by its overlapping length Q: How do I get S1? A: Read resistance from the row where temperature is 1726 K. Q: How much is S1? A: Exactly 34.1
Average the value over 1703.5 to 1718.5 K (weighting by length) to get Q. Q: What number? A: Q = 36.3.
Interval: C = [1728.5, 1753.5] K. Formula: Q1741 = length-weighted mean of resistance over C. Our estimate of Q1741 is 34.4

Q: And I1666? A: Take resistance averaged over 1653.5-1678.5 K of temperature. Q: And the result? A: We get 27.3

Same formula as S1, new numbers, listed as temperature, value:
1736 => 33.7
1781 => 33.8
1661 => 23.6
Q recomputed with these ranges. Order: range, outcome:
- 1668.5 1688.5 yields 33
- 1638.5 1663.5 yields 32.3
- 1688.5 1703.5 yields 37.6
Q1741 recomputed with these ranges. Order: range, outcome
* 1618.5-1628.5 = 41.3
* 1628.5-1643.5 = 39.1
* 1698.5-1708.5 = 36.8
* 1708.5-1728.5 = 35.7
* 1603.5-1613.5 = 38.5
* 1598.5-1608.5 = 39.4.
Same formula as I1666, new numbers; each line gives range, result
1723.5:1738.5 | 34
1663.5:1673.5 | 25.2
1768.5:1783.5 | 32.9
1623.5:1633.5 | 40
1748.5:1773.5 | 33.3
